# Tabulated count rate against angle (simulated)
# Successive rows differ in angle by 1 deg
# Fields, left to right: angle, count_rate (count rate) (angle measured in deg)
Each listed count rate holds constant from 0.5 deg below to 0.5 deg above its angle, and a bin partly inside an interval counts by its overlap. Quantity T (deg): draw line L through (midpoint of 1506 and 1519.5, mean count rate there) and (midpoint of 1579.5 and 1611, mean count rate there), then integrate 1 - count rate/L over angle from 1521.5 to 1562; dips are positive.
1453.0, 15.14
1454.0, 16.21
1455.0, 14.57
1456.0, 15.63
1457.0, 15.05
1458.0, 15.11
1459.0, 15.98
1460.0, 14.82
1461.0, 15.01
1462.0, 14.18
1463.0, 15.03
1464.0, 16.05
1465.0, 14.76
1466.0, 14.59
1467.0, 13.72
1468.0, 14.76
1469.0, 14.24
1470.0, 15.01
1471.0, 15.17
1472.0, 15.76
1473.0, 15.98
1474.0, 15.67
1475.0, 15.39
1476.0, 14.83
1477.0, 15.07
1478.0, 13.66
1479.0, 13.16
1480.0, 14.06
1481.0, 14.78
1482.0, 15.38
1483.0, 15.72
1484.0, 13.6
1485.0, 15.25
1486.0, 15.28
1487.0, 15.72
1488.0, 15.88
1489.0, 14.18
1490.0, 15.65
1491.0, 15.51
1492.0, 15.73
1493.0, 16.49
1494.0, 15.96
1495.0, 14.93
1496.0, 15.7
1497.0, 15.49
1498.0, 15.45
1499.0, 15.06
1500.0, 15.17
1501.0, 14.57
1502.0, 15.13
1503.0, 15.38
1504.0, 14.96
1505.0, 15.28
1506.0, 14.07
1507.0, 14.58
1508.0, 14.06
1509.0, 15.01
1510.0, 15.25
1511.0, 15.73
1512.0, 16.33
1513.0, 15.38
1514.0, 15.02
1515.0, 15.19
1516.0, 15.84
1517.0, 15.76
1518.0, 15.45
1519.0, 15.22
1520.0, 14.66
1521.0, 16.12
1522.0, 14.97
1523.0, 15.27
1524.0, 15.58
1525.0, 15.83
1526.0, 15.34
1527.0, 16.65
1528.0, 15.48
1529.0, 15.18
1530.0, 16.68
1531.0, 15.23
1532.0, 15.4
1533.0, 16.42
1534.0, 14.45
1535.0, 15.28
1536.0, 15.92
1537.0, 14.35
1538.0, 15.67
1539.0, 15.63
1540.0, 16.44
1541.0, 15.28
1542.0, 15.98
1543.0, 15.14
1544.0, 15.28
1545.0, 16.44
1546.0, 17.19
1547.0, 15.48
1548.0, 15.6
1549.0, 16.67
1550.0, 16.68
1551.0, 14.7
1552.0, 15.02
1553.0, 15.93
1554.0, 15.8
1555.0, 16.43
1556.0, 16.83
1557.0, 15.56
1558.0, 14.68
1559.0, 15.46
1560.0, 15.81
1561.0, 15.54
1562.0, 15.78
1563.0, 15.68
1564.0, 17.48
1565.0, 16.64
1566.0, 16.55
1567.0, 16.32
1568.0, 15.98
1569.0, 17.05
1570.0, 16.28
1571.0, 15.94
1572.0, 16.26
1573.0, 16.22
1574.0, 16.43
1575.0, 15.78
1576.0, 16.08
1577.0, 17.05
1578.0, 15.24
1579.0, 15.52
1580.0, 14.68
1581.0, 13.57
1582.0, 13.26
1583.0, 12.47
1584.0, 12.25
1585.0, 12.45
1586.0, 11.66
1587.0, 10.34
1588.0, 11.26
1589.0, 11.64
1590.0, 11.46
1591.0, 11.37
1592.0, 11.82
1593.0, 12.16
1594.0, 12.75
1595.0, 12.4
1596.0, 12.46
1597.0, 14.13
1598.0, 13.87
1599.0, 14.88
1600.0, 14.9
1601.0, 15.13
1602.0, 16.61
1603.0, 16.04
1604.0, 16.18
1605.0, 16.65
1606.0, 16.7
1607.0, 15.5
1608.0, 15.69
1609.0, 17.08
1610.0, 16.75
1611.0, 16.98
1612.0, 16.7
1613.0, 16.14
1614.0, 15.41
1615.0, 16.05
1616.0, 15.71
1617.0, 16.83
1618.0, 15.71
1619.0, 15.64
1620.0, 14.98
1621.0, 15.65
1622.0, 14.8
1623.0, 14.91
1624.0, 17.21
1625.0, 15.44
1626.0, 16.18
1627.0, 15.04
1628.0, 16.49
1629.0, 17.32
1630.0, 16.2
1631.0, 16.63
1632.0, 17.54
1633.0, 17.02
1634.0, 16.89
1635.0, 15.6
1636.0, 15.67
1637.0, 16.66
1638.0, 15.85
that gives -2.5 deg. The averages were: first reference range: 15.2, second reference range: 13.9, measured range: 15.7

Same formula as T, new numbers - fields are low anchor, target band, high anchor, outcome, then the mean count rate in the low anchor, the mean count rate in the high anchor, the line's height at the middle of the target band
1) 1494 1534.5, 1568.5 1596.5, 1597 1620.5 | 3.5 deg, 15.3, 15.9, 15.7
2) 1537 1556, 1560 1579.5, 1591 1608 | -1.2 deg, 15.8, 14.5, 15.2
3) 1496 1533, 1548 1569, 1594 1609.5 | -1.0 deg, 15.3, 15.1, 15.2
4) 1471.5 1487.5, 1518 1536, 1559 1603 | -1.0 deg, 15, 14.5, 14.7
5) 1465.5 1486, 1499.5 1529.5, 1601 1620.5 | -0.2 deg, 14.8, 16.1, 15.2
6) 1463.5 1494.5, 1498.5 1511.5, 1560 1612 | 0.0 deg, 15.1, 14.8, 15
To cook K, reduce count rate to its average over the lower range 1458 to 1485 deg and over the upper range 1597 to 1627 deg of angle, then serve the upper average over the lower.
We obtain 1.06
